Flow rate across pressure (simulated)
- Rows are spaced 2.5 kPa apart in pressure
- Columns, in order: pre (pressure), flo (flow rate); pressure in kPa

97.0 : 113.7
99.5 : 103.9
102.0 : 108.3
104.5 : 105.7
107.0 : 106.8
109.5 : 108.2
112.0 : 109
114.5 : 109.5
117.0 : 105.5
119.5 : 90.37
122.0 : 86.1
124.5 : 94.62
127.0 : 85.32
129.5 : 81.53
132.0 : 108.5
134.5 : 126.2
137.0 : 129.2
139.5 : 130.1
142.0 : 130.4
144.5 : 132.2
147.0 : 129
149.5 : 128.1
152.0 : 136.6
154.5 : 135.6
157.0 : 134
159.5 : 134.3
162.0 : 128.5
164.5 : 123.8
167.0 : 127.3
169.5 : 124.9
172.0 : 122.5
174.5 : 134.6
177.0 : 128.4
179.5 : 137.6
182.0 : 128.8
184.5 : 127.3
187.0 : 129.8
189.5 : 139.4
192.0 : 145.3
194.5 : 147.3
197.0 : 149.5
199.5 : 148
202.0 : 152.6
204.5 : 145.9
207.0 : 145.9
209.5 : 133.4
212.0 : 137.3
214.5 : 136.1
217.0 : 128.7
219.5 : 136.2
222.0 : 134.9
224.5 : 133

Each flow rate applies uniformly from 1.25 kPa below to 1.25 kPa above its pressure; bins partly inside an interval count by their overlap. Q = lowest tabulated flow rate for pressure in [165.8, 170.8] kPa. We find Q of 124.9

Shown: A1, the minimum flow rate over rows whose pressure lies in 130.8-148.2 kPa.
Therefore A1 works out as 108.5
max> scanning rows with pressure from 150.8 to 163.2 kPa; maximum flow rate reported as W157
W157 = 136.6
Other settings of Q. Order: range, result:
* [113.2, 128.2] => 85.32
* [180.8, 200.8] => 127.3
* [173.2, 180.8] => 128.4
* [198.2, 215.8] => 133.4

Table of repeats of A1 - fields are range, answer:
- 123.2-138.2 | 81.53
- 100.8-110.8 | 105.7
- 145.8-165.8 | 123.8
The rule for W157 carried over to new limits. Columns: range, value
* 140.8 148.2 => 132.2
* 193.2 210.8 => 152.6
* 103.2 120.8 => 109.5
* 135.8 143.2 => 130.4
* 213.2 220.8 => 136.2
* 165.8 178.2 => 134.6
